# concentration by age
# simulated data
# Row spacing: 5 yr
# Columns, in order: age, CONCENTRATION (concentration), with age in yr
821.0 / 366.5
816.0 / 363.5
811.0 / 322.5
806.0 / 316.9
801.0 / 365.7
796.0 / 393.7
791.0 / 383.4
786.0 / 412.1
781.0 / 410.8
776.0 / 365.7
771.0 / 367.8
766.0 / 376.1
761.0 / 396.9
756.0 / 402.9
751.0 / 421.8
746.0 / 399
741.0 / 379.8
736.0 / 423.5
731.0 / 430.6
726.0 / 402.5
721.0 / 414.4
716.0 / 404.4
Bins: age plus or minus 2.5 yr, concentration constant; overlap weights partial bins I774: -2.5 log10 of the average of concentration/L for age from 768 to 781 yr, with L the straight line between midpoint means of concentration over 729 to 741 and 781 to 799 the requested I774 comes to 0.08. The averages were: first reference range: 417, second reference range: 398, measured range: 376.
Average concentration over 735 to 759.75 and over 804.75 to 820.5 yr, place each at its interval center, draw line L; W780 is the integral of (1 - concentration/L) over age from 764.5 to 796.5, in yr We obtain -1.4 yr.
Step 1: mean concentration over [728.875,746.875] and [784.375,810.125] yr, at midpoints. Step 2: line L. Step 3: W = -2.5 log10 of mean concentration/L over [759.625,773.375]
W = 0.031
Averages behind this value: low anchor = 409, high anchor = 370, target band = 379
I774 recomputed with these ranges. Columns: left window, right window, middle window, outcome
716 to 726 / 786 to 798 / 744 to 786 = 0.02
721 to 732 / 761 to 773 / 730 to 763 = -0.03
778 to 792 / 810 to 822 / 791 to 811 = 0.06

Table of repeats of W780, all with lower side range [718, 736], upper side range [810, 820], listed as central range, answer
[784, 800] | -1.1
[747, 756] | -0.3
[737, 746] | 0.3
